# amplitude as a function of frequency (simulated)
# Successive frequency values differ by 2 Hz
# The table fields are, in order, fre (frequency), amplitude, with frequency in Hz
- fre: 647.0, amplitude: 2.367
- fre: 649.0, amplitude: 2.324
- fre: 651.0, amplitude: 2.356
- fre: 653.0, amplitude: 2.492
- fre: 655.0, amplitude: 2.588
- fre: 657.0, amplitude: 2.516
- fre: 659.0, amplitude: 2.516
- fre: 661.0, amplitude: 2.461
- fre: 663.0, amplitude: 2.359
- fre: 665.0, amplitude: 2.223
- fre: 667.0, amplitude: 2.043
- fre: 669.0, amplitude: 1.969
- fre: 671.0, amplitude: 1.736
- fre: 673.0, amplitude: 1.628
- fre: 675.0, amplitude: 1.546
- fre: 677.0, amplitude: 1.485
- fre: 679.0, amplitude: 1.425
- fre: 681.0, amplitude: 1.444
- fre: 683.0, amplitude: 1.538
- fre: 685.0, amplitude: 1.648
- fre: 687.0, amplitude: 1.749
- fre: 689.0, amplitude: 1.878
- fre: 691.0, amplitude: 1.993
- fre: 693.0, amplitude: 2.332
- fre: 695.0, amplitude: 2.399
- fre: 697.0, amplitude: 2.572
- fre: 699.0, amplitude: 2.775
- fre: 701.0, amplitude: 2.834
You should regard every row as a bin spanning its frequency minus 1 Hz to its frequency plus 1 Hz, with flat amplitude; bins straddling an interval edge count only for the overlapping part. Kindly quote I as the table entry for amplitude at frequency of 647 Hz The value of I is 2.367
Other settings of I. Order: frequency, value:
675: 1.546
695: 2.399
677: 1.485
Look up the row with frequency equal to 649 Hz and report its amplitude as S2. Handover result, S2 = 2.324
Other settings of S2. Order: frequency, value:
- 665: 2.223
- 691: 1.993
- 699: 2.775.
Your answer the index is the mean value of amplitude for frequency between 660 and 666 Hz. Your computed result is 2.35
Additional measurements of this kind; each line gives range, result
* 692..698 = 2.43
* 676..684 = 1.47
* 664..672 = 1.99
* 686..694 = 1.99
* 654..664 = 2.49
